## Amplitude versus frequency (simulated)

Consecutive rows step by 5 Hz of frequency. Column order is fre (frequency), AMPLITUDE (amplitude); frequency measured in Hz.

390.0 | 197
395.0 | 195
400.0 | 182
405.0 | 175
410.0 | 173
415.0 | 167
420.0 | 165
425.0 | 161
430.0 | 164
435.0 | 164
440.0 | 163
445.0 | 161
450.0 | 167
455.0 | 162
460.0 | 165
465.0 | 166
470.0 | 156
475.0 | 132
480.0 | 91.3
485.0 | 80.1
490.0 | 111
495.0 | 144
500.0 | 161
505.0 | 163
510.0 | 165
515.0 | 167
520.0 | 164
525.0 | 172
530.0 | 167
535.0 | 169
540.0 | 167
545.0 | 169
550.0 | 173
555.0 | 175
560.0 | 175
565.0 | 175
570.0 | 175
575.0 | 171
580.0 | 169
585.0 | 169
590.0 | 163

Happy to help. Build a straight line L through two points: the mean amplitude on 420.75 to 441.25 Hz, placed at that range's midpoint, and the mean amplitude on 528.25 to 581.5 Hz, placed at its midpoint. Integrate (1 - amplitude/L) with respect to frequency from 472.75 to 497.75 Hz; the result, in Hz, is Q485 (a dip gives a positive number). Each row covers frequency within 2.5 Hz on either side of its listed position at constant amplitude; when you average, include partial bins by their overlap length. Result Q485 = 8.22 Hz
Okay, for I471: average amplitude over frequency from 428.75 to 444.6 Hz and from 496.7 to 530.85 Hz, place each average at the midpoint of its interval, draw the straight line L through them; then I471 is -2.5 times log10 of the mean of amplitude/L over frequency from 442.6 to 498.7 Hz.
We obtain 0.17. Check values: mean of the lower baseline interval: 163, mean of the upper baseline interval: 165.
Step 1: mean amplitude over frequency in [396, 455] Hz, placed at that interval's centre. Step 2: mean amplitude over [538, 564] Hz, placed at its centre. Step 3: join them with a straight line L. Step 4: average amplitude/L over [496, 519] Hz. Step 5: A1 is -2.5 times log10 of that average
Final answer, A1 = 0.05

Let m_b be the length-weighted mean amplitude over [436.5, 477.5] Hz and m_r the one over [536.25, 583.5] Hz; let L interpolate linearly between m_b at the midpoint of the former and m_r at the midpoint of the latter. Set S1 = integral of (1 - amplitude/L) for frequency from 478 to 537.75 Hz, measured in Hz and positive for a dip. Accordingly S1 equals 6.9 Hz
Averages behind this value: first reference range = 159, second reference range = 172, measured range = 147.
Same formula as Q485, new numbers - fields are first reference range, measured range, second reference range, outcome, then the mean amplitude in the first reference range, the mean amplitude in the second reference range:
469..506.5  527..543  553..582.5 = -1.4 Hz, 128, 173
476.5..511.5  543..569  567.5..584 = -2.0 Hz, 130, 171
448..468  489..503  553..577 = 2.1 Hz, 165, 174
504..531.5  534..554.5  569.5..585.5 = -0.2 Hz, 166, 171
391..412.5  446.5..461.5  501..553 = 1.0 Hz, 182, 167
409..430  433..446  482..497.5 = -1.1 Hz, 166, 111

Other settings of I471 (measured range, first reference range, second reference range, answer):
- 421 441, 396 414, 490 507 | 0.04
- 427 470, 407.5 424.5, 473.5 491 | -0.22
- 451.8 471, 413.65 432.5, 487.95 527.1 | -0.02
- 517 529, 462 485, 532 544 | -0.06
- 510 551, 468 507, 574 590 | -0.15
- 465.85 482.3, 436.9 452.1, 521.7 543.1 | 0.25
